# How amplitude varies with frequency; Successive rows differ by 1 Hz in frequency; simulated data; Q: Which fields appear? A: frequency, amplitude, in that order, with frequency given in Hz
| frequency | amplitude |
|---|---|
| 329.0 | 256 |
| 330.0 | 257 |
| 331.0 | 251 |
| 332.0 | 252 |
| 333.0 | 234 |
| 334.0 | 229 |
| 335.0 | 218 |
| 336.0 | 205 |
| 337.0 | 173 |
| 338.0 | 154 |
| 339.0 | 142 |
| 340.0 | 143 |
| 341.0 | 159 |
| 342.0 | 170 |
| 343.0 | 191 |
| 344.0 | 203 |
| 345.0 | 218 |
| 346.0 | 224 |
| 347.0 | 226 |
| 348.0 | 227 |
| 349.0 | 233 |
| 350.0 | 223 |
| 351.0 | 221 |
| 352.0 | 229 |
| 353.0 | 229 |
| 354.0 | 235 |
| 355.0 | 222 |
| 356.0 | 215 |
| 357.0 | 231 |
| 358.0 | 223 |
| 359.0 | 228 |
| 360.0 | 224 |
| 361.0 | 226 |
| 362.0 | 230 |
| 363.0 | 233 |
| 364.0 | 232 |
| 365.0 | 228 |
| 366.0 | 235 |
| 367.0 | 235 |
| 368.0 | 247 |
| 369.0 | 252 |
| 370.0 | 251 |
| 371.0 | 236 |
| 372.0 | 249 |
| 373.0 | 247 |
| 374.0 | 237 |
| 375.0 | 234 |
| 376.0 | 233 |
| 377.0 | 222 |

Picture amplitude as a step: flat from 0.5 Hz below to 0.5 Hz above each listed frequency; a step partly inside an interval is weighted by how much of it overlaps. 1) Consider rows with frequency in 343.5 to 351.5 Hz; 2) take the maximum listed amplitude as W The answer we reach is 233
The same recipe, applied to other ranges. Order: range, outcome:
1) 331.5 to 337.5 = 252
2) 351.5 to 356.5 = 235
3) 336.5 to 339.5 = 173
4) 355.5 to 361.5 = 231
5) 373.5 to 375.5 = 237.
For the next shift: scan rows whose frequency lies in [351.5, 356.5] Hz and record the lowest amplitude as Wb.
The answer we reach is 215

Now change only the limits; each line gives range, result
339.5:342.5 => 143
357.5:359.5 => 223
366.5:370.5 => 235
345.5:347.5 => 224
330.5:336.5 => 205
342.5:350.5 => 191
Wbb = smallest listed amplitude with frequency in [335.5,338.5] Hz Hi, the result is 154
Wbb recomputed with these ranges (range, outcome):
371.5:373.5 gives 247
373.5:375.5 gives 234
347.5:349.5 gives 227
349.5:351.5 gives 221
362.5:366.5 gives 228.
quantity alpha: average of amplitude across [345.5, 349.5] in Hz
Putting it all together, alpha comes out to 228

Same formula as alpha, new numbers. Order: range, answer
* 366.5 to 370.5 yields 246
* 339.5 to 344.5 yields 173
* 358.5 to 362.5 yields 227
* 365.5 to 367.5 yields 235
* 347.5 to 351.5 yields 226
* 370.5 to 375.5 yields 241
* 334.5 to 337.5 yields 199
